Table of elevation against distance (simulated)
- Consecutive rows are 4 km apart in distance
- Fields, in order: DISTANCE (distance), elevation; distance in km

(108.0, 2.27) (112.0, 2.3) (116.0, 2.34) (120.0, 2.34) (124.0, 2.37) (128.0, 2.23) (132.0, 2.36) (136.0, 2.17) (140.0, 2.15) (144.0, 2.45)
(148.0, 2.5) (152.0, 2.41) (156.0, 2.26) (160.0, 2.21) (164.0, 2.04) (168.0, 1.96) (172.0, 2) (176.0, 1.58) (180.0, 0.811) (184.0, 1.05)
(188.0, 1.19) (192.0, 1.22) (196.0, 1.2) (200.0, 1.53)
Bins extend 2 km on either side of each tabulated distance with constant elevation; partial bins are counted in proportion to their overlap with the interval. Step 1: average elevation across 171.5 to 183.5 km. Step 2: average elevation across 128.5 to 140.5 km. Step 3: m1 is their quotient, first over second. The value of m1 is 0.6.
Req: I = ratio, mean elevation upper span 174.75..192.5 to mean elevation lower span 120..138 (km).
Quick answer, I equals 0.50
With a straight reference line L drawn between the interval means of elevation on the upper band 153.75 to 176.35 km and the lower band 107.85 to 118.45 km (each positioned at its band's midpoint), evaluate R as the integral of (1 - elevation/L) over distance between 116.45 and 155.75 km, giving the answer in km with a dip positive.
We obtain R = -2.5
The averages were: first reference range 2.31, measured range 2.33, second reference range 2.04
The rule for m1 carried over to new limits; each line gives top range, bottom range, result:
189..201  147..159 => 0.54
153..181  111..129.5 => 0.82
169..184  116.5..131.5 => 0.62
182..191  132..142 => 0.51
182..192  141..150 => 0.47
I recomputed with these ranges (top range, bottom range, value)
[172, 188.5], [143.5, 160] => 0.53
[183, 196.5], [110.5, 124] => 0.50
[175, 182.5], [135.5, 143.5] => 0.51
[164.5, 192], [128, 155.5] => 0.62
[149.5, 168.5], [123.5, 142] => 0.98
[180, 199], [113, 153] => 0.49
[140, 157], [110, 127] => 1.02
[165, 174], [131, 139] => 0.89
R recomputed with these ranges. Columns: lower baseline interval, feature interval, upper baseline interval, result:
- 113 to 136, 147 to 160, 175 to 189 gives -4.86 km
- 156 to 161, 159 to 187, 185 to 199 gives 3.04 km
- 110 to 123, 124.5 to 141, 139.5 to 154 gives 0.85 km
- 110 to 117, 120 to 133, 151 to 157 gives 0.02 km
